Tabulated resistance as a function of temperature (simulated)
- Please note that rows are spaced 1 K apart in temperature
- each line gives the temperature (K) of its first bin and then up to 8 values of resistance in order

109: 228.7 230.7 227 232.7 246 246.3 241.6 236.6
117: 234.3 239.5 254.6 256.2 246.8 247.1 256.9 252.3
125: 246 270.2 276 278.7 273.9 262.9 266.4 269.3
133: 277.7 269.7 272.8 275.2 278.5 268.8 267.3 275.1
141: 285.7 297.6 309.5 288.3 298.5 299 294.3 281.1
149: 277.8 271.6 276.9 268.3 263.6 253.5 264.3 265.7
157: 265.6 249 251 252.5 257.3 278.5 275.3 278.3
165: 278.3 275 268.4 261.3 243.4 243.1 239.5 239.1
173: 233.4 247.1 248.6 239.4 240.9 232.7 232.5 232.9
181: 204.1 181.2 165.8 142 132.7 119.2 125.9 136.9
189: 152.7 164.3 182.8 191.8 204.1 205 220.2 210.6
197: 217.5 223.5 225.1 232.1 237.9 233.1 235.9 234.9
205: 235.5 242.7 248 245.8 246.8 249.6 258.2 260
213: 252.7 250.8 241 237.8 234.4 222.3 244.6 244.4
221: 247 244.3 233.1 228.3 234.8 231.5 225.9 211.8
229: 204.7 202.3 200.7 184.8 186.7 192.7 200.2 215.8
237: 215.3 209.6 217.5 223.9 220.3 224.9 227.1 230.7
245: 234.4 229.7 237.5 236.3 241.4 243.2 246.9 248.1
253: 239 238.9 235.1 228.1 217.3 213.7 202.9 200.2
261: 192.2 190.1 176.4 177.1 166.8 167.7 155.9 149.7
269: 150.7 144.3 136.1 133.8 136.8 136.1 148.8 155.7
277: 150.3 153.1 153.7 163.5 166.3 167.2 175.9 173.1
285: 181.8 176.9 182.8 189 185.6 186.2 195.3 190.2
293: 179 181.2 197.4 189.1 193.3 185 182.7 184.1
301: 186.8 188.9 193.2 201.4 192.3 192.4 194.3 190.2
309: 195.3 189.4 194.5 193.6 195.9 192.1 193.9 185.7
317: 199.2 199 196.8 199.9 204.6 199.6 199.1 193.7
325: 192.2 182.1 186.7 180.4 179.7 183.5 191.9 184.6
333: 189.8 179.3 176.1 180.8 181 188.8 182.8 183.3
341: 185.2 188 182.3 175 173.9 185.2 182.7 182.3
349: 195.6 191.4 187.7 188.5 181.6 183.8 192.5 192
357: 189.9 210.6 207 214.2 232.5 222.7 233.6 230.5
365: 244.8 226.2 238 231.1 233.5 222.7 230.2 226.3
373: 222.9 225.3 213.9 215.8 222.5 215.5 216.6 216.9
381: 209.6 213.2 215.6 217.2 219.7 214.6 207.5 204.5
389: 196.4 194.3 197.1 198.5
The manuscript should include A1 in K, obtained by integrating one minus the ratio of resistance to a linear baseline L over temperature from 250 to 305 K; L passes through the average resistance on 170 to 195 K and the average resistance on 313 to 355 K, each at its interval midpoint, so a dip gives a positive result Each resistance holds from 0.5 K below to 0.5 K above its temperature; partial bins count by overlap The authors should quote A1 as 2.4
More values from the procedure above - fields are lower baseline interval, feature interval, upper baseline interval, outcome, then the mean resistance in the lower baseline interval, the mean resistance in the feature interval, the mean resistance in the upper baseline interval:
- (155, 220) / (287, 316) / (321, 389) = 2.8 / 228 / 190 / 202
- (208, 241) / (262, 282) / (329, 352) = 5.2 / 227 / 155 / 184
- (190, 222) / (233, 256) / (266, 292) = -3.8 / 232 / 227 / 163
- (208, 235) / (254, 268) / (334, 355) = 1.4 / 229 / 194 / 184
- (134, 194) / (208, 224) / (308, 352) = -1.3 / 242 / 244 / 188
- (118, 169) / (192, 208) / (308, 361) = 1.3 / 270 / 227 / 190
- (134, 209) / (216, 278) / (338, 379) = 5.9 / 240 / 205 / 206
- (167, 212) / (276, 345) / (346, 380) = 9.0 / 216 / 185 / 212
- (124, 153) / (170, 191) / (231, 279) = 4.4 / 277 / 196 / 197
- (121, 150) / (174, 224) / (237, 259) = 6.3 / 275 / 218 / 230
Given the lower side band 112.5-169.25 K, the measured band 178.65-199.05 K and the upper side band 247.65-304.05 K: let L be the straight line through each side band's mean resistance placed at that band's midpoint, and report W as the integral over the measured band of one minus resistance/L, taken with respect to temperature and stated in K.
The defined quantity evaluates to 4.68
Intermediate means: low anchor 267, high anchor 185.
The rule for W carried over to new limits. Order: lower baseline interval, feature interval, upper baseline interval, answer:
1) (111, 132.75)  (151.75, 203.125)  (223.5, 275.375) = 1.53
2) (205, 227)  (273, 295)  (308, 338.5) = 4.01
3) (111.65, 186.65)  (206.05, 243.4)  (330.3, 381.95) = 1.18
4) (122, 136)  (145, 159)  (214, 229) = -0.71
